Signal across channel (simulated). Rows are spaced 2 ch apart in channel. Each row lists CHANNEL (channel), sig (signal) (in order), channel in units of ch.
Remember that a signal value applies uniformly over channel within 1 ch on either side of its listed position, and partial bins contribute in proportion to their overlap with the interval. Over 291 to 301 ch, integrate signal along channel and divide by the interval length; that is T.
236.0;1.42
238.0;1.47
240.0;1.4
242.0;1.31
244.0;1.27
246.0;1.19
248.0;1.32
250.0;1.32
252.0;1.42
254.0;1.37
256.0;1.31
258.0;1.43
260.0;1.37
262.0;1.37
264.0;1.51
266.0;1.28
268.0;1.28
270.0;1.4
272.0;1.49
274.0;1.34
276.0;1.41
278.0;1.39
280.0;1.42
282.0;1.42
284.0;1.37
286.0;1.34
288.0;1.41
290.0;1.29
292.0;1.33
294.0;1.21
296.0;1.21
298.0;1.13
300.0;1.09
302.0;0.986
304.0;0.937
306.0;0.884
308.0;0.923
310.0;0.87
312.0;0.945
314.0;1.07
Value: 1.19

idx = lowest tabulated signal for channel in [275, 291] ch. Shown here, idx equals 1.29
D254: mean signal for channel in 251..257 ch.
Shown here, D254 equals 1.37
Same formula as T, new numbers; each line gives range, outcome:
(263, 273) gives 1.39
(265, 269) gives 1.28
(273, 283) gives 1.4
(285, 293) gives 1.34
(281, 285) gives 1.4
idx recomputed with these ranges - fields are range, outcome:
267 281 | 1.28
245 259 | 1.19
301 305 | 0.937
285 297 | 1.21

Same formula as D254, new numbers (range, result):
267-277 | 1.38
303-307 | 0.911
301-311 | 0.92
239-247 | 1.29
